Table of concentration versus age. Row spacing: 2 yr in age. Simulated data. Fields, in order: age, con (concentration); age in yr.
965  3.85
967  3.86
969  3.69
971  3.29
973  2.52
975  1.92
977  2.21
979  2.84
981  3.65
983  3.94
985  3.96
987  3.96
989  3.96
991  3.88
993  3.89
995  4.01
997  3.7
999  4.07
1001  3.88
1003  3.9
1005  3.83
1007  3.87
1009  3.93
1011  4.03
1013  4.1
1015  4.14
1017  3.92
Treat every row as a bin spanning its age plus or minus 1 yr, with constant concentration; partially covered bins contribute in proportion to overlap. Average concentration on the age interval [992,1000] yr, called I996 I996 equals 3.92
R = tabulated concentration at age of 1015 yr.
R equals 4.14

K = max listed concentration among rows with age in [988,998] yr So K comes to 4.01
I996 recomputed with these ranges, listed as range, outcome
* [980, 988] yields 3.88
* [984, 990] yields 3.96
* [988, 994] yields 3.91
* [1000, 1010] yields 3.88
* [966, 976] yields 3.06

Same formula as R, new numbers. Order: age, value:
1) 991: 3.88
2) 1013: 4.1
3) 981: 3.65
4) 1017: 3.92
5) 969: 3.69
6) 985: 3.96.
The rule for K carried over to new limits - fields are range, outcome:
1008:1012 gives 4.03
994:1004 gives 4.07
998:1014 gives 4.1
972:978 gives 2.52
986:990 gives 3.96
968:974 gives 3.69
